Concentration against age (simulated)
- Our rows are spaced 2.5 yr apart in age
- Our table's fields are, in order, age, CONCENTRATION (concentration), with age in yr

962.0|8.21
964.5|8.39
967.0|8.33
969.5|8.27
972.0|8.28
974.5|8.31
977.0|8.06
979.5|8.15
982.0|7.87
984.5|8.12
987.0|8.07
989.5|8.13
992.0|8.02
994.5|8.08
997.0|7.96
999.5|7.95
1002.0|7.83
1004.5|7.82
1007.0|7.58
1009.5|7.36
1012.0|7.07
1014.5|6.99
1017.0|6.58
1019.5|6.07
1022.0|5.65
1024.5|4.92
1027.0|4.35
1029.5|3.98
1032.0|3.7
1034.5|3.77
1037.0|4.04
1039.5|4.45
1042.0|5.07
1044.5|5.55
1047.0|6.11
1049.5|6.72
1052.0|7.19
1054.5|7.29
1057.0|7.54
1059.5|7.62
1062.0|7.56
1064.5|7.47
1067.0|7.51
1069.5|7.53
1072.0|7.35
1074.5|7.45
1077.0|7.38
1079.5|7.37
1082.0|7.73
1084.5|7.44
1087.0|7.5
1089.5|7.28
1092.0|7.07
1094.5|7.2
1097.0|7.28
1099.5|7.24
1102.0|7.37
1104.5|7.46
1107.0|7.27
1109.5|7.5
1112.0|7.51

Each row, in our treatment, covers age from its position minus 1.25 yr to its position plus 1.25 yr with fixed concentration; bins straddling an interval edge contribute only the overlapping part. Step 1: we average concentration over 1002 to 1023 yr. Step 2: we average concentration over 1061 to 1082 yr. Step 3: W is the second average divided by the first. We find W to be 1.07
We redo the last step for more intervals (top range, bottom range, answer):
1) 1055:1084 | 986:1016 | 0.97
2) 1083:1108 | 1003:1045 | 1.31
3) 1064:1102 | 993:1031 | 1.11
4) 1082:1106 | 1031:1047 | 1.60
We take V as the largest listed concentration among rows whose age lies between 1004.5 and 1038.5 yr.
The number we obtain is 7.82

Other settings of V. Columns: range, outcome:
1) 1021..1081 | 7.62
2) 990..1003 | 8.08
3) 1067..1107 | 7.73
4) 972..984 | 8.31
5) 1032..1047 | 6.11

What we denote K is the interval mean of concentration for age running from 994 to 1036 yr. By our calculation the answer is 6.29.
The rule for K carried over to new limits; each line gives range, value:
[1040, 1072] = 6.89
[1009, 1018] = 6.98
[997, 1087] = 6.55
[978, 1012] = 7.89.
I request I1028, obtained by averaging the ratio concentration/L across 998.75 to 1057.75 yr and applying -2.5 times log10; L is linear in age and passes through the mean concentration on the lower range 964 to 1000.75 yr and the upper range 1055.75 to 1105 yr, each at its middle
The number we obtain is 0.28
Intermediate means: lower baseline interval 8.13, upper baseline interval 7.42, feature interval 6.04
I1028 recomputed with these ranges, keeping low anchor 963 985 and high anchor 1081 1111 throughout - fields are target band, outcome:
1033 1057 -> 0.33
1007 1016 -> 0.11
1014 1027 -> 0.33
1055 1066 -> 0.01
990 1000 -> 0.01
